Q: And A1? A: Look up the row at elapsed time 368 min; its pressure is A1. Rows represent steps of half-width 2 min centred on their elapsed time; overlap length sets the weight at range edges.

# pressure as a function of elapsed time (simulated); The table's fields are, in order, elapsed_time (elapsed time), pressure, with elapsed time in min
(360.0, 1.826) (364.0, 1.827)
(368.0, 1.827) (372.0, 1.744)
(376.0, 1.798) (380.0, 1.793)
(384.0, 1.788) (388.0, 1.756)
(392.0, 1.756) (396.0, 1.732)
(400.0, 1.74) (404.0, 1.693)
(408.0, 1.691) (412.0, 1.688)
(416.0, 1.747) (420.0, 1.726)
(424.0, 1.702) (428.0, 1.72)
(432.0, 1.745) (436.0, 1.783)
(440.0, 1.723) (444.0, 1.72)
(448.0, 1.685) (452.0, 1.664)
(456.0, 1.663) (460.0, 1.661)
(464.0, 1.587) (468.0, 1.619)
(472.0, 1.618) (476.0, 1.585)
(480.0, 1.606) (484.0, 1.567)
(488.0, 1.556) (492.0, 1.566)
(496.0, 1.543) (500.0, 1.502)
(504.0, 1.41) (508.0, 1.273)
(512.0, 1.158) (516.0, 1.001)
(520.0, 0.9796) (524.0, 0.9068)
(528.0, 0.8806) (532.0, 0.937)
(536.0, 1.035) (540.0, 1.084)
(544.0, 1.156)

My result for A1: 1.827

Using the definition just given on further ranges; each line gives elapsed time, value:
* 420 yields 1.726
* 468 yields 1.619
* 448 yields 1.685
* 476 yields 1.585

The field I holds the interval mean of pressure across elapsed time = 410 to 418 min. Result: 1.72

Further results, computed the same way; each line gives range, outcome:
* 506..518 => 1.14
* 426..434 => 1.73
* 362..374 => 1.8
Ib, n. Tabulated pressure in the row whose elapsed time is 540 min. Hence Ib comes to 1.084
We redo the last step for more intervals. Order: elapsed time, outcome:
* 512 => 1.158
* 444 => 1.72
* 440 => 1.723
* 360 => 1.826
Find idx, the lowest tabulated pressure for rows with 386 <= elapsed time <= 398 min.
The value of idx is 1.732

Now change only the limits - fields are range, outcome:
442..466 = 1.587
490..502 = 1.502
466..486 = 1.567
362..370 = 1.827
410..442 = 1.688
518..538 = 0.8806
